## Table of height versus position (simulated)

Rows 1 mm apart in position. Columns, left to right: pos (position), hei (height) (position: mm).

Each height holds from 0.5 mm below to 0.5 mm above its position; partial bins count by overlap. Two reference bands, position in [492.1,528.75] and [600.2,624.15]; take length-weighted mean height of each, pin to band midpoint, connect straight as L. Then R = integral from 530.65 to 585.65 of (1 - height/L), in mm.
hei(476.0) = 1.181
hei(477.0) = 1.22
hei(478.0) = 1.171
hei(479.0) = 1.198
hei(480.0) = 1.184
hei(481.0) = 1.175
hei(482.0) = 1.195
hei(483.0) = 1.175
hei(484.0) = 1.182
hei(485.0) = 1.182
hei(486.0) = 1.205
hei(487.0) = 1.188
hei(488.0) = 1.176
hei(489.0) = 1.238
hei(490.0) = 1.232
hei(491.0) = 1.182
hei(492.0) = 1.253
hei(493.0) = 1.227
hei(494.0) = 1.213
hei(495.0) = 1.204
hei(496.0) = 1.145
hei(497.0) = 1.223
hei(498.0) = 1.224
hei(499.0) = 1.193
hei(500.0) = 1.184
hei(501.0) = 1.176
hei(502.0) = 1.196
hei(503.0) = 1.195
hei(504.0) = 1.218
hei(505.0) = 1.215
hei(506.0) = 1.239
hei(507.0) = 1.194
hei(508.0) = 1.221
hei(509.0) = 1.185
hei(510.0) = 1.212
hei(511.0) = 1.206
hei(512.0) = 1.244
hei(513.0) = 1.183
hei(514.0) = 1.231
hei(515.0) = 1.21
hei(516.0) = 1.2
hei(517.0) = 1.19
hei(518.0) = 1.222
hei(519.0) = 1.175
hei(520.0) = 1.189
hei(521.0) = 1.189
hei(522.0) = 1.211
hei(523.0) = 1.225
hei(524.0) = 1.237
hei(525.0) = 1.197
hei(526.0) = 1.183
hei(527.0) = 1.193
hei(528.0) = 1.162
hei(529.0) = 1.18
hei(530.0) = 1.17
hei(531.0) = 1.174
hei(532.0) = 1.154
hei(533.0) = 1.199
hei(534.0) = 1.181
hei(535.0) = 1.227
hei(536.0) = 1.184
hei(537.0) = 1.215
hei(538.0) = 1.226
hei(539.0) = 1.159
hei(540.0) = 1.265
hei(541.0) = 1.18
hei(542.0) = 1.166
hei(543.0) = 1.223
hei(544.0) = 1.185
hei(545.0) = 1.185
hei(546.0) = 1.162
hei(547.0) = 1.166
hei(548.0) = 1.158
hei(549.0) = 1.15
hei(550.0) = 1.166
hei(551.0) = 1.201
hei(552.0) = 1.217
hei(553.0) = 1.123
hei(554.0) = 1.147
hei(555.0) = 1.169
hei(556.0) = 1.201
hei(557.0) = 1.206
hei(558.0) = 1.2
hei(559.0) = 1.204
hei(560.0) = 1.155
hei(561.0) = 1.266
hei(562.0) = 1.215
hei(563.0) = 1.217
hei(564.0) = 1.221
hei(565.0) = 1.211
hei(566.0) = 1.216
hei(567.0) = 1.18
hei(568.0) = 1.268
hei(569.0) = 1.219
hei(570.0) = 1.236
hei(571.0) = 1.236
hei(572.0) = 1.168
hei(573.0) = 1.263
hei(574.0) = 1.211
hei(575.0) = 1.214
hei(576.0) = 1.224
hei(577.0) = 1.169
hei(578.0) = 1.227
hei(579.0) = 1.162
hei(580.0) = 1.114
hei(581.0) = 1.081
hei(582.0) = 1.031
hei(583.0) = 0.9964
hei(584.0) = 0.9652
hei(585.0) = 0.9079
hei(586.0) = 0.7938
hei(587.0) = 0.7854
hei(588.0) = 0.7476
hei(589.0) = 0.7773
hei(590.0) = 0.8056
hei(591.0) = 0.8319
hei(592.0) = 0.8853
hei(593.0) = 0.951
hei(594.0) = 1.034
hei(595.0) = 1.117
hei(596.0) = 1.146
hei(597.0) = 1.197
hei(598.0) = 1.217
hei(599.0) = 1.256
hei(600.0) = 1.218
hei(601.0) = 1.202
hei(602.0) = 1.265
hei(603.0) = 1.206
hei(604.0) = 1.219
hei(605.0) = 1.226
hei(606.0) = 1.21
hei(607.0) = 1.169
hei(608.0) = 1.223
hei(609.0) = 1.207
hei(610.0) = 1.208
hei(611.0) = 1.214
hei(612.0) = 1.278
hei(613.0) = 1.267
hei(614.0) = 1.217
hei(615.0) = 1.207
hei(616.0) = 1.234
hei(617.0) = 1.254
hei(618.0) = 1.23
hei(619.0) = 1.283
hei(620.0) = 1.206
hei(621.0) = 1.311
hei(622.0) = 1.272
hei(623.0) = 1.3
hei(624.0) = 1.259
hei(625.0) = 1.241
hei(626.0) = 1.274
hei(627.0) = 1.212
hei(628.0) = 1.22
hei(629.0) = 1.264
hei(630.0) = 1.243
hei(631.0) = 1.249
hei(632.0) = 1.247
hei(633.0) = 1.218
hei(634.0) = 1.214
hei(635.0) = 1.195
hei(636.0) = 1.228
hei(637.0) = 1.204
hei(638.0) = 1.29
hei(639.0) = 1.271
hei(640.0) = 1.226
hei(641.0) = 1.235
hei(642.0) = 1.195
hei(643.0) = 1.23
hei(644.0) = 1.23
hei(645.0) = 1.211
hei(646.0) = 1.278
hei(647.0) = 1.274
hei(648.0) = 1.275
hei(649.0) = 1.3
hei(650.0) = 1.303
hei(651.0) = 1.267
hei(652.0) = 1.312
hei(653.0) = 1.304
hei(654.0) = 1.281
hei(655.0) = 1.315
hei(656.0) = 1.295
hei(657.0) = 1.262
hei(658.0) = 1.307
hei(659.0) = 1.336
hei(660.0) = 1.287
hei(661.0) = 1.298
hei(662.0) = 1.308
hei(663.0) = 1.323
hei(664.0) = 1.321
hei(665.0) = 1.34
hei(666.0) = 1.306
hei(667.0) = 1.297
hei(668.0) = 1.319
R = 1.9 mm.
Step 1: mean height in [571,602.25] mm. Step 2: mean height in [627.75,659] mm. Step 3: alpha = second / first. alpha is 1.2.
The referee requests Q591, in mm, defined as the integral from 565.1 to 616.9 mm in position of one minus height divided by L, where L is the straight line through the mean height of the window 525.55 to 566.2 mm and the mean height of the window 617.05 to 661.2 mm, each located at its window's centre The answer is 4.1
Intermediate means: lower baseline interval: 1.19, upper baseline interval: 1.26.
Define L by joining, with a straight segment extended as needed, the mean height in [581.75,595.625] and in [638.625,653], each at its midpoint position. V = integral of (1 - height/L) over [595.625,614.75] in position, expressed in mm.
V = -4.08 mm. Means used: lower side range 0.902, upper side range 1.26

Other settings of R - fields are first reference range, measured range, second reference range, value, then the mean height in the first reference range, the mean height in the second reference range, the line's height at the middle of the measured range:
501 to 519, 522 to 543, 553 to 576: 0.2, 1.21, 1.21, 1.21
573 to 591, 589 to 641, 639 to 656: -2.4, 1.01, 1.27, 1.14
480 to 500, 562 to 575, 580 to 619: -1.0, 1.2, 1.1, 1.13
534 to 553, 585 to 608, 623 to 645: 3.0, 1.19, 1.24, 1.22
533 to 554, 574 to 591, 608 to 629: 3.0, 1.19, 1.24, 1.22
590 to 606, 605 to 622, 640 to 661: -0.9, 1.12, 1.27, 1.17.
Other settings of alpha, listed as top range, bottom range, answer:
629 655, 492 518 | 1.04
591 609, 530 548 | 0.97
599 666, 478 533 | 1.05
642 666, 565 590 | 1.18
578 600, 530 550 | 0.84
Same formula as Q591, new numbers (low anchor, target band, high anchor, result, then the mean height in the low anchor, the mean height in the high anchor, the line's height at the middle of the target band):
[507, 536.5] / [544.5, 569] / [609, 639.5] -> 0.42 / 1.2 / 1.24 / 1.21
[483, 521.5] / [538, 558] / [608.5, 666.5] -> 0.67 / 1.2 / 1.26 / 1.22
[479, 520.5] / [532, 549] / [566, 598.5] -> -0.80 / 1.2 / 1.07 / 1.14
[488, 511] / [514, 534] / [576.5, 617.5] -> -0.21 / 1.21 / 1.1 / 1.18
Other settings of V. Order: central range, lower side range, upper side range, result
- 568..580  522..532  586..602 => -1.6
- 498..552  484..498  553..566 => 0.3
